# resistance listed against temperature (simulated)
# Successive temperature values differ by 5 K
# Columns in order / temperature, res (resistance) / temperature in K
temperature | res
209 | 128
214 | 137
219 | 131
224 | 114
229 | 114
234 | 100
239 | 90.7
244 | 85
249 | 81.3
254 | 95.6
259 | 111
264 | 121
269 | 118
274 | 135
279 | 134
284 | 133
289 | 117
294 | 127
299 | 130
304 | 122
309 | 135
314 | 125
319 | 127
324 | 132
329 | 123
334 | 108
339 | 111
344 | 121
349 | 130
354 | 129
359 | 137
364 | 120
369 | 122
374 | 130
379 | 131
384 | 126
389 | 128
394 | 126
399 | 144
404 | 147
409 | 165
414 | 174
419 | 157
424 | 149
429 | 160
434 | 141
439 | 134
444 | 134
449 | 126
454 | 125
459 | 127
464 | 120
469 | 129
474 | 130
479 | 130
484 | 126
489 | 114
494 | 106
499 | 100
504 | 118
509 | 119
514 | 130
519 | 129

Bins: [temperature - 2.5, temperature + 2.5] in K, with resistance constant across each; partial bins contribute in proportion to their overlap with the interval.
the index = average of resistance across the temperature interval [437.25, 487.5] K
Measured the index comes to 128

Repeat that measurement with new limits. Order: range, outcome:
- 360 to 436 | 141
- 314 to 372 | 124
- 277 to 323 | 128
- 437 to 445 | 134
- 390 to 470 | 141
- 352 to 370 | 127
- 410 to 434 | 158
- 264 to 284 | 128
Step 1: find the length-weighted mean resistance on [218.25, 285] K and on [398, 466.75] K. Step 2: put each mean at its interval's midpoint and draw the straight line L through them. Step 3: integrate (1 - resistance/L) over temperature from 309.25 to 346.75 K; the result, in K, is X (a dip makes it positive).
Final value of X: 0.7 K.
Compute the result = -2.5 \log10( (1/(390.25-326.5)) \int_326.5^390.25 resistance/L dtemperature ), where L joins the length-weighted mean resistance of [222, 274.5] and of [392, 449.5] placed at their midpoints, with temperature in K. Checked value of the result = 0.065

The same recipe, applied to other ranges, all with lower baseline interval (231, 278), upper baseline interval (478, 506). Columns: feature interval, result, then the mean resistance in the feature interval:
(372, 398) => -0.17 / 129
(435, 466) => -0.14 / 128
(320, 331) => -0.18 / 128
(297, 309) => -0.19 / 128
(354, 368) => -0.17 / 128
